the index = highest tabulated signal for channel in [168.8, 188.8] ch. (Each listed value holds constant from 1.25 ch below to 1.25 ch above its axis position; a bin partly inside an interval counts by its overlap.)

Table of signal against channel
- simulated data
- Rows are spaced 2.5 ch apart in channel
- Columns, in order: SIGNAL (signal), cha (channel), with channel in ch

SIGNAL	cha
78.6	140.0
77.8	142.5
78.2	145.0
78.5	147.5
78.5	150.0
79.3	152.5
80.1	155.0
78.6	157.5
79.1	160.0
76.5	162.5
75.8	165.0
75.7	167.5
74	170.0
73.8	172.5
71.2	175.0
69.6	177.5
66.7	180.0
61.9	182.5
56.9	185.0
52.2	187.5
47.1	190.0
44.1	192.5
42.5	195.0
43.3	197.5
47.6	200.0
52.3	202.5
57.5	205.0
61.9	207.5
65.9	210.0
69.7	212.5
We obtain 74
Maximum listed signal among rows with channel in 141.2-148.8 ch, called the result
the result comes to 78.5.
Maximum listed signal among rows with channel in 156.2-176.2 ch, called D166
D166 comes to 79.1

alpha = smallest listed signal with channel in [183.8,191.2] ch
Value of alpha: 47.1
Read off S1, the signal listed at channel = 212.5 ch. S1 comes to 69.7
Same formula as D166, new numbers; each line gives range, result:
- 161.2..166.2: 76.5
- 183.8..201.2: 56.9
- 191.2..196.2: 44.1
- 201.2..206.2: 57.5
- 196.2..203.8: 52.3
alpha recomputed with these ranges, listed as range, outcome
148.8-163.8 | 76.5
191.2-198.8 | 42.5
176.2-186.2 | 56.9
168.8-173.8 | 73.8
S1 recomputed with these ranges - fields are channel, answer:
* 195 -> 42.5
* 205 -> 57.5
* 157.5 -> 78.6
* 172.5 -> 73.8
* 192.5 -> 44.1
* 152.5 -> 79.3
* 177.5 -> 69.6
